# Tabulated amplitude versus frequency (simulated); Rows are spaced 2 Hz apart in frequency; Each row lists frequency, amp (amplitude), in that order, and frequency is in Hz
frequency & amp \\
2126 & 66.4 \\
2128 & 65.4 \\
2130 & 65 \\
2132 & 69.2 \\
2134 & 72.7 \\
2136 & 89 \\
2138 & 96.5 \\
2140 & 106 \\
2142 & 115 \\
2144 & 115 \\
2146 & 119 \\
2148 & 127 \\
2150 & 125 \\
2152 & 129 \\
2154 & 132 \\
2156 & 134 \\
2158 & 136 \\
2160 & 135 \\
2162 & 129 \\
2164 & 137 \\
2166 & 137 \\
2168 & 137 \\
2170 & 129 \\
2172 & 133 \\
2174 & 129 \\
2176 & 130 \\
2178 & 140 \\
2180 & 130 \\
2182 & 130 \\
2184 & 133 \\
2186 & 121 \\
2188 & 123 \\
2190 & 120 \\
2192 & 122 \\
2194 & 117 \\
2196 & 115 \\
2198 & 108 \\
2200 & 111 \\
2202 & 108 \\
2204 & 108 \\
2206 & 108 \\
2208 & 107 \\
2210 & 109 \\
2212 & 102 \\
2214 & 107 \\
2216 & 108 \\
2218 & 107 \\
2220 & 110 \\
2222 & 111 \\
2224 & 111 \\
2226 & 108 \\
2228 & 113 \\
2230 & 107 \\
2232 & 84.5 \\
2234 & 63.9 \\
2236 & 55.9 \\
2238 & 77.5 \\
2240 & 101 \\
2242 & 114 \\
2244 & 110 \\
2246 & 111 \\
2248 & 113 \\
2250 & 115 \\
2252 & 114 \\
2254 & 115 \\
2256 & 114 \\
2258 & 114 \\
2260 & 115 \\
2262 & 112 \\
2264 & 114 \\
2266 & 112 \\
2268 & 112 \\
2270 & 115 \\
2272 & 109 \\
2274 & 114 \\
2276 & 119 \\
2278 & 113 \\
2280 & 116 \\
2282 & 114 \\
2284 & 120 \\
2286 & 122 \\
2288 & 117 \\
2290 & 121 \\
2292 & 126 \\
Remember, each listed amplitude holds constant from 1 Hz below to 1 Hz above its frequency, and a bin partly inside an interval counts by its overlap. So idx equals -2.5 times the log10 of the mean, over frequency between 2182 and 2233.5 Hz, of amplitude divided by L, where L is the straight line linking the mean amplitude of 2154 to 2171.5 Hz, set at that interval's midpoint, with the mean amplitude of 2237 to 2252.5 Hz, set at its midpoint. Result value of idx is 0.08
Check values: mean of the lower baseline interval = 134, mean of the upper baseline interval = 107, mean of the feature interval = 111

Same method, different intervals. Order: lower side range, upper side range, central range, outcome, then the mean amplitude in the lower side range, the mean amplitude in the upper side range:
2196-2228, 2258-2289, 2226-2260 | 0.10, 109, 115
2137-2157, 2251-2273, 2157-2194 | -0.11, 120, 113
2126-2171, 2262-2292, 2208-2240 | 0.16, 113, 116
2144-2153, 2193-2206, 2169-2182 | -0.13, 124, 111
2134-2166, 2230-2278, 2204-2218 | 0.05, 121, 106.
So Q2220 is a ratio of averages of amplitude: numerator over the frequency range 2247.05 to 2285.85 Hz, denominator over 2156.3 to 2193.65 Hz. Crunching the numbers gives 0.9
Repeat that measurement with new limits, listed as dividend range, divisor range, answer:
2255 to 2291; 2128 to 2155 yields 1.12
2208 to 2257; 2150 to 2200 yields 0.81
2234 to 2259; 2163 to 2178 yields 0.77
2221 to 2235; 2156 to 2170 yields 0.74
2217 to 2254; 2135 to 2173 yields 0.82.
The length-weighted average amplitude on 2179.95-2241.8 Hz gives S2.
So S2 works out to 107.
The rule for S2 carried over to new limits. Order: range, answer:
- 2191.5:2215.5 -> 110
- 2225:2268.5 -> 104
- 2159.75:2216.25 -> 121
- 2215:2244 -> 98.4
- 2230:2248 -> 92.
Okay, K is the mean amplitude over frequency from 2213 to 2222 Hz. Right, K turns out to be 108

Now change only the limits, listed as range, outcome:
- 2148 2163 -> 131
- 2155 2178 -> 134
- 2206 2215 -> 106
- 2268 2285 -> 115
